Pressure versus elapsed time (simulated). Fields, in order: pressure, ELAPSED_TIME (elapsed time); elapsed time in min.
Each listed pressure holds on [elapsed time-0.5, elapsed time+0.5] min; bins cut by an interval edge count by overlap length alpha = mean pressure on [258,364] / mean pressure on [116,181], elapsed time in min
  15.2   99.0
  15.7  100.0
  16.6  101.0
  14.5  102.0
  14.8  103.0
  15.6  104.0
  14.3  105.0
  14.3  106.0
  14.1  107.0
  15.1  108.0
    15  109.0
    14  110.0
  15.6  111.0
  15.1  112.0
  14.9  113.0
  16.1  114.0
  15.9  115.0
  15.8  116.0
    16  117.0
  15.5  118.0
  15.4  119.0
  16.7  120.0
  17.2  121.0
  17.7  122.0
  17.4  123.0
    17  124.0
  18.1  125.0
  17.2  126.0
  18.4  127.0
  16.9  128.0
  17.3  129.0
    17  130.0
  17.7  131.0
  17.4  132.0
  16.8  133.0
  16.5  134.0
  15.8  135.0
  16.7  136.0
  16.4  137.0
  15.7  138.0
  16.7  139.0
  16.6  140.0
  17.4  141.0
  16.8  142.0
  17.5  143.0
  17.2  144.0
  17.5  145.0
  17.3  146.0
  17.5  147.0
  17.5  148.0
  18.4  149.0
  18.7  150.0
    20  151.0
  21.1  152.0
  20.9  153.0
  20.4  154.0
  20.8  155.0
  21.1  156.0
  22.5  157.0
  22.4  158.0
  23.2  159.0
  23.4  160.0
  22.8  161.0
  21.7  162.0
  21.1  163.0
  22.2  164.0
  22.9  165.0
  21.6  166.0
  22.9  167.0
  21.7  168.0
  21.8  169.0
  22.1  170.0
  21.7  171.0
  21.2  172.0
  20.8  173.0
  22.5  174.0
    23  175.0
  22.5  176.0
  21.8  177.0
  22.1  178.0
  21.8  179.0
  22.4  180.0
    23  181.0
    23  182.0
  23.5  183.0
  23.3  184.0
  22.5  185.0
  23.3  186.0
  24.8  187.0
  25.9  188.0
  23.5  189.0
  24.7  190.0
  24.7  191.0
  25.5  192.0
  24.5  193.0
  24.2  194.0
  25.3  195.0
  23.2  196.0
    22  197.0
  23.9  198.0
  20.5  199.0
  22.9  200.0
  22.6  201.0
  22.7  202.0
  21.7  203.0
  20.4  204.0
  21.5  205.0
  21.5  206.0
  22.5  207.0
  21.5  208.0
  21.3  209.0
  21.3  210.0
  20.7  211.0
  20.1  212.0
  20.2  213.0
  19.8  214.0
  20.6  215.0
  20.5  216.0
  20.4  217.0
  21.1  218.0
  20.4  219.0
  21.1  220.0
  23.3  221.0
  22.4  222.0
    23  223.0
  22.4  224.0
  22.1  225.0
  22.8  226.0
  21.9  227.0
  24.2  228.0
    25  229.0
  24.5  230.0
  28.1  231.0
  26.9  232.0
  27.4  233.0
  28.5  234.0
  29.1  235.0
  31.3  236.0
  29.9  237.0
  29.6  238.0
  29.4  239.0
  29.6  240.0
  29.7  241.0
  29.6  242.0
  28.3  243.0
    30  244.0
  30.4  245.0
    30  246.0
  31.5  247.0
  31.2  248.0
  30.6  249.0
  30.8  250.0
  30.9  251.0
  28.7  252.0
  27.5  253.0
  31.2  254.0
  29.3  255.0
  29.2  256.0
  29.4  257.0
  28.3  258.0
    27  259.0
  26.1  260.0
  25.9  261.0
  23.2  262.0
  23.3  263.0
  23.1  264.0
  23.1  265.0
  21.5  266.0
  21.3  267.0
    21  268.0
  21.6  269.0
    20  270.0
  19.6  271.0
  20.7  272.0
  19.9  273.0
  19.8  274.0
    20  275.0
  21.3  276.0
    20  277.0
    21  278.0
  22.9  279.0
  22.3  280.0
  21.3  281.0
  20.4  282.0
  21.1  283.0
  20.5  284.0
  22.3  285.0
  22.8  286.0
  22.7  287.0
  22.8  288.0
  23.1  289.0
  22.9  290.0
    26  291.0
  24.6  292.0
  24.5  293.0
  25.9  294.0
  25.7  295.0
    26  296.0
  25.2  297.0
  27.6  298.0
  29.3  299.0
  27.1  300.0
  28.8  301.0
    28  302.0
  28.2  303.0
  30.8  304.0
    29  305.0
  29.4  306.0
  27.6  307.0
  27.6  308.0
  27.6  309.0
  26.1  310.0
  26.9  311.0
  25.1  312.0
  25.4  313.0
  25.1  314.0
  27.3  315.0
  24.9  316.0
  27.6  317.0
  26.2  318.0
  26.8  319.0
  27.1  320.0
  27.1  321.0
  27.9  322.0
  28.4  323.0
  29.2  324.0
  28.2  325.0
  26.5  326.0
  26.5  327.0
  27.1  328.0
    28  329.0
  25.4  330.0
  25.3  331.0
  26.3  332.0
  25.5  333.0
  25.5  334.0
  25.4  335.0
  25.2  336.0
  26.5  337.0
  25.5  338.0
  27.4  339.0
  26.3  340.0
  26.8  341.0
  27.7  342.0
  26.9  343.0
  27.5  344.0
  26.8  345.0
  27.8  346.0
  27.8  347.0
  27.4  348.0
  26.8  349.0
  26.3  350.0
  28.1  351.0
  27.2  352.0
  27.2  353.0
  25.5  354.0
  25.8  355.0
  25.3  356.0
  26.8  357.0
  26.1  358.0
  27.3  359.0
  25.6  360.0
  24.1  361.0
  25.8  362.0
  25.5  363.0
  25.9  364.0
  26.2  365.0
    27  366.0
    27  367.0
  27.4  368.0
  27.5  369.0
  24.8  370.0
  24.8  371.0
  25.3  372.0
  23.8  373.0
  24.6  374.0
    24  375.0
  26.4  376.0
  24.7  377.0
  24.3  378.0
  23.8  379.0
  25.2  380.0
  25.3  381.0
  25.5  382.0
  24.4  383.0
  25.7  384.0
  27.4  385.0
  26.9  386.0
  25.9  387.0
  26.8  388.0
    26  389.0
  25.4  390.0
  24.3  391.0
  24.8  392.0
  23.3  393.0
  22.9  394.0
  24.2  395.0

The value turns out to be 1.3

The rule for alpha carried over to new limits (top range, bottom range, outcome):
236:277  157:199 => 1.15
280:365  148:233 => 1.17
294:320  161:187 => 1.22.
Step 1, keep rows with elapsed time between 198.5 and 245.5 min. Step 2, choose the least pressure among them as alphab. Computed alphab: 19.8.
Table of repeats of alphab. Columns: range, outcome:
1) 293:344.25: 24.5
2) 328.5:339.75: 25.2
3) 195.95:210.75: 20.4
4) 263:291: 19.6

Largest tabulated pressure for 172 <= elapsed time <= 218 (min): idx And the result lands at 25.9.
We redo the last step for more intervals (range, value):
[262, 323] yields 30.8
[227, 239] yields 31.3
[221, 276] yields 31.5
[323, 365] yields 29.2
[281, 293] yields 26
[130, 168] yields 23.4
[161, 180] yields 23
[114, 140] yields 18.4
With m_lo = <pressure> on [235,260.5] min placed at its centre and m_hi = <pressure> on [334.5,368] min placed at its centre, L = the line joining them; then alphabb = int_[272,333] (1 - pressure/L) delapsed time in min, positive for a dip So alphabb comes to 5.7 min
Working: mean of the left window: 29.6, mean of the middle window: 25.3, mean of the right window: 26.5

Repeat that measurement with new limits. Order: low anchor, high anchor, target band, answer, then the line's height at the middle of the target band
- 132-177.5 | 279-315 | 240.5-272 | -3.97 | 23.8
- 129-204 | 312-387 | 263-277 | 1.71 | 24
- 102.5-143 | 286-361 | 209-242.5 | -4.36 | 21.5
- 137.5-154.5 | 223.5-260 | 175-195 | -1.22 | 22.2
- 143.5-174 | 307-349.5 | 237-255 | -4.56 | 23.9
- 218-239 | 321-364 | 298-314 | -0.94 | 26.2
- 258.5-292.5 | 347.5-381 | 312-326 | -1.71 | 24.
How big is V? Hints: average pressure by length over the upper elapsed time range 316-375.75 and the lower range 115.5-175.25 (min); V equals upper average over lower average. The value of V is 1.4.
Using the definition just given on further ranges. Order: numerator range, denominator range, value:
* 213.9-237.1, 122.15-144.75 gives 1.41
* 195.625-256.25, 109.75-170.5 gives 1.36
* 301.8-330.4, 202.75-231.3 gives 1.25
